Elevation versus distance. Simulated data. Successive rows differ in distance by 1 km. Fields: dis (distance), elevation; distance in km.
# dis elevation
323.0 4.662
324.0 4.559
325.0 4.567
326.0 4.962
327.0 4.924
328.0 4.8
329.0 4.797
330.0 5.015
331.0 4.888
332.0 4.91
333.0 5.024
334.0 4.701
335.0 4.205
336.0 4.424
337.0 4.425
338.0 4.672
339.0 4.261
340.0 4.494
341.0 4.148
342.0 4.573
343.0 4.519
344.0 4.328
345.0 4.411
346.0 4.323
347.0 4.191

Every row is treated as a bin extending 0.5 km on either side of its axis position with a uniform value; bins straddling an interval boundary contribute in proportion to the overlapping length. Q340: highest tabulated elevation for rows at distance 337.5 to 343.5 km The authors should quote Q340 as 4.672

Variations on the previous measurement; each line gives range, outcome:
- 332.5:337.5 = 5.024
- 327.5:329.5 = 4.8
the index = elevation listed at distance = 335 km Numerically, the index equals 4.205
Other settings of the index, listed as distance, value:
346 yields 4.323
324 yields 4.559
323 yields 4.662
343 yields 4.519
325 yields 4.567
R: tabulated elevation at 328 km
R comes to 4.8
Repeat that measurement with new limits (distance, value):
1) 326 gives 4.962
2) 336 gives 4.424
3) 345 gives 4.411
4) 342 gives 4.573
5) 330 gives 5.015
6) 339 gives 4.261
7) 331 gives 4.888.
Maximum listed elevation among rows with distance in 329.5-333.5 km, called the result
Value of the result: 5.024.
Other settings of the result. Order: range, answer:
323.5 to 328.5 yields 4.962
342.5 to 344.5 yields 4.519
